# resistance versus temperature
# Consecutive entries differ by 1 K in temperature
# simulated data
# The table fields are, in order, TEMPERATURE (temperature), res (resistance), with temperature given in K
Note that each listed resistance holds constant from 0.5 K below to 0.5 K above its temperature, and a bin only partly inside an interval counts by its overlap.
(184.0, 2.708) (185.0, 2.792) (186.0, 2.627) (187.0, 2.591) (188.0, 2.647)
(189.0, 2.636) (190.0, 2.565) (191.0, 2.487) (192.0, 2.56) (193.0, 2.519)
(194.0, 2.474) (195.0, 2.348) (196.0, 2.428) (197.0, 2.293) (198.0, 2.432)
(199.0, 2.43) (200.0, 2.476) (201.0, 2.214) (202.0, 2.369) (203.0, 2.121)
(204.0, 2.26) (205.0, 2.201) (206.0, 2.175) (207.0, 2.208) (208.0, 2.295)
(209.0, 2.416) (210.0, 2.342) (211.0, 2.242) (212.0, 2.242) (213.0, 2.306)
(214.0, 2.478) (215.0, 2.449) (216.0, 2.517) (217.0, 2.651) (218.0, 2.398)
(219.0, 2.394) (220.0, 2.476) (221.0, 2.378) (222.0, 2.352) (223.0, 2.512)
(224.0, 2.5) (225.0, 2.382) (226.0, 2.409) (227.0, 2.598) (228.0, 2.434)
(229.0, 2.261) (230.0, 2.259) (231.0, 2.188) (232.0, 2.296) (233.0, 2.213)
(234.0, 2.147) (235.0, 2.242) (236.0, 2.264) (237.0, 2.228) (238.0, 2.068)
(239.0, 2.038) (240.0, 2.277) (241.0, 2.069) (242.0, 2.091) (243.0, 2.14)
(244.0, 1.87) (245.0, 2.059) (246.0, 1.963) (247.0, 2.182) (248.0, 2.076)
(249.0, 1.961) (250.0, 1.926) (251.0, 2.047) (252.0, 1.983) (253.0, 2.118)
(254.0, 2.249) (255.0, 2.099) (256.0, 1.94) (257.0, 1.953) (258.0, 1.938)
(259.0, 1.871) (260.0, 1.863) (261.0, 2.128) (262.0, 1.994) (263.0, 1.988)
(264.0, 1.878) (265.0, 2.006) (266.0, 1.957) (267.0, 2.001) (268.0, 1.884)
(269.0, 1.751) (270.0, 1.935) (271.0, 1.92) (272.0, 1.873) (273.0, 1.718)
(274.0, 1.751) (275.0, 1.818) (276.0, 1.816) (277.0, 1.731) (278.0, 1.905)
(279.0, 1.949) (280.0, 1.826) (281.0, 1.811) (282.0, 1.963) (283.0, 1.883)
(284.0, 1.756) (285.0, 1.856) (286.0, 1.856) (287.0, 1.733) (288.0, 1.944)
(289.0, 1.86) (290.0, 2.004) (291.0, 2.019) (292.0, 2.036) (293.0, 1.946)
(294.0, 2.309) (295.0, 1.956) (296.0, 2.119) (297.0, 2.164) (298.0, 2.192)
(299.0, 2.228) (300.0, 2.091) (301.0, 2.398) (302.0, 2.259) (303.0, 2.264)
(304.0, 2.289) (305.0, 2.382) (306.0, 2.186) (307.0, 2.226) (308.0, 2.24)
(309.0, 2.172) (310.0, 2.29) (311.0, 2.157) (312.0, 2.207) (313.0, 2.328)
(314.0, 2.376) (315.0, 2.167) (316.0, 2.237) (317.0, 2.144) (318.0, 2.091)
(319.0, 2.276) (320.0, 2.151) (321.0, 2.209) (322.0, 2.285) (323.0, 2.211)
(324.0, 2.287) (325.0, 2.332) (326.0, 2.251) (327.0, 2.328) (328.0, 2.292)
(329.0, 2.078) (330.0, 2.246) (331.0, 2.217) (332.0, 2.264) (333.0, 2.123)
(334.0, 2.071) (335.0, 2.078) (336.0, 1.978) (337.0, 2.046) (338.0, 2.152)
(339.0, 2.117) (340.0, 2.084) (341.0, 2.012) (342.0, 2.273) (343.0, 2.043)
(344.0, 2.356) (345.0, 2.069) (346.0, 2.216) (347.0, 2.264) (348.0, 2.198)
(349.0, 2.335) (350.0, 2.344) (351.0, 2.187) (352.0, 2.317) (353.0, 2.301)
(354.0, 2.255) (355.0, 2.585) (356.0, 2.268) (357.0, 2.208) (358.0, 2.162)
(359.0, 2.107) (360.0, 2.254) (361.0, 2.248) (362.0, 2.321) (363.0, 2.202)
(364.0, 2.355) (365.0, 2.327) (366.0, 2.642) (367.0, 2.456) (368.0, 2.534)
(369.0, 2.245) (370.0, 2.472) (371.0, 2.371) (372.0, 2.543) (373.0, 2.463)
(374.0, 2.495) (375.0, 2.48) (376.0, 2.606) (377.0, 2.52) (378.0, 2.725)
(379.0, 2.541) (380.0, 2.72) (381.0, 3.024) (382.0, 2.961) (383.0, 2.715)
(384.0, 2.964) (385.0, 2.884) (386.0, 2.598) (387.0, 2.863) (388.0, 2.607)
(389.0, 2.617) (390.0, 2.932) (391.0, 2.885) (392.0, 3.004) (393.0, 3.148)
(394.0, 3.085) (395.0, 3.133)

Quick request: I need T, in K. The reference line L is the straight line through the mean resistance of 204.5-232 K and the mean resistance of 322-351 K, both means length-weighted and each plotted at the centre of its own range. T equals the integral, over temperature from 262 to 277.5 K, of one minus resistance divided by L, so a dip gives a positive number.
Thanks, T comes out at 2.8 K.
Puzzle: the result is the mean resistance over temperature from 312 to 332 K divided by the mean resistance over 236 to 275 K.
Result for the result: 1.12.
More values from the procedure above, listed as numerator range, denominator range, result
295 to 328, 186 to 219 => 0.93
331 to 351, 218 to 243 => 0.94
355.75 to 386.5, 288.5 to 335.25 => 1.14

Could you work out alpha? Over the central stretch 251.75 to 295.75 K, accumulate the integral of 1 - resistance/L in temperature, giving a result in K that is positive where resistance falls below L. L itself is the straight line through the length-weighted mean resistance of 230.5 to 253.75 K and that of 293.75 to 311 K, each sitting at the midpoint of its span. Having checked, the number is 4.8 K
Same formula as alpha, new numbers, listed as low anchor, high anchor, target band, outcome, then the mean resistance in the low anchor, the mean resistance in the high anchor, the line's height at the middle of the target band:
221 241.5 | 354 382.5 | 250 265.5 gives 2.1 K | 2.29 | 2.45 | 2.32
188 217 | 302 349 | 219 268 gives 3.8 K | 2.38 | 2.2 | 2.32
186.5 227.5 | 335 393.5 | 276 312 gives 5.5 K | 2.41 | 2.44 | 2.43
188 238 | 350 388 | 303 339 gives 3.5 K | 2.37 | 2.48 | 2.45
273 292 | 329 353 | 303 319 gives -1.8 K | 1.86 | 2.17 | 2.01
